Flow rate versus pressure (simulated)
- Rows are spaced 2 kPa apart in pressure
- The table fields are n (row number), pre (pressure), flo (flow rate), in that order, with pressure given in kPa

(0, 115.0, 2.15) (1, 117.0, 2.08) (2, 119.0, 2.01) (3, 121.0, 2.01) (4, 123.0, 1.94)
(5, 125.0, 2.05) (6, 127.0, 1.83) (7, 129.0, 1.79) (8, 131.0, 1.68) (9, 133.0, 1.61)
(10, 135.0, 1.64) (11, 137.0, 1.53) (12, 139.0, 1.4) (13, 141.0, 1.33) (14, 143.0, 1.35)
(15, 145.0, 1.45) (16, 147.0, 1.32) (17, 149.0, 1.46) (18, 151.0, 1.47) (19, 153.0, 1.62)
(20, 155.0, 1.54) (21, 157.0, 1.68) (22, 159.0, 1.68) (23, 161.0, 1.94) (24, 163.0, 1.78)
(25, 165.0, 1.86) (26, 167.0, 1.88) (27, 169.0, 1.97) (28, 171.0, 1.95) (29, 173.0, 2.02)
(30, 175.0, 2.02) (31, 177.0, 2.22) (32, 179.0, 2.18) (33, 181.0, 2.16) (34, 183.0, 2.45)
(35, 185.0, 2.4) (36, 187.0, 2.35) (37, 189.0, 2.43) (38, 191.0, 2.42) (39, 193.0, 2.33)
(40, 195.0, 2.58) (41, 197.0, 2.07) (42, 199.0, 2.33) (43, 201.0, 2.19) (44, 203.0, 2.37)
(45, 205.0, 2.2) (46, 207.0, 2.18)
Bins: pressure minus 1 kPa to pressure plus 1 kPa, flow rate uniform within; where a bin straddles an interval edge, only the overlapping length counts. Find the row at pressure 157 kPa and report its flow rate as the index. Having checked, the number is 1.68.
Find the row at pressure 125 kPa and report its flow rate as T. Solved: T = 2.05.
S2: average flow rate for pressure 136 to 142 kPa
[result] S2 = 1.42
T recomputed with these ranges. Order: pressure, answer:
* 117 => 2.08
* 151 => 1.47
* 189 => 2.43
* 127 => 1.83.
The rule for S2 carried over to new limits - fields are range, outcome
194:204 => 2.31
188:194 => 2.39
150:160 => 1.6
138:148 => 1.37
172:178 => 2.09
